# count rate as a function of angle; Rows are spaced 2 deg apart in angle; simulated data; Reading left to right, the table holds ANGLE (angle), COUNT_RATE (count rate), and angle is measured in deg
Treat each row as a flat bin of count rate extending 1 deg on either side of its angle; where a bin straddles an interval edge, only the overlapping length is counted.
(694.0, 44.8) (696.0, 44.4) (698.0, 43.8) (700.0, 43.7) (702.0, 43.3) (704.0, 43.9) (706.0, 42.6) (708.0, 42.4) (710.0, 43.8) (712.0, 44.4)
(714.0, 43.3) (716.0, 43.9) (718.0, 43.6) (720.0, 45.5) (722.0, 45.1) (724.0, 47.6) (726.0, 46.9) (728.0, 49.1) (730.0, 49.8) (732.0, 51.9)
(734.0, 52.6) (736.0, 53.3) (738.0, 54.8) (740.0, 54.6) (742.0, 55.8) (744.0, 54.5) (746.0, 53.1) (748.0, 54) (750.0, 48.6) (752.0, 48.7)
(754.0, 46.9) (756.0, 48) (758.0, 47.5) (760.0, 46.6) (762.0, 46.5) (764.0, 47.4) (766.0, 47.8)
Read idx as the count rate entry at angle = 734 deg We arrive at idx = 52.6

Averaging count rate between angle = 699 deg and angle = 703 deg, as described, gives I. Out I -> 43.5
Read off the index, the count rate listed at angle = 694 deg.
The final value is 44.8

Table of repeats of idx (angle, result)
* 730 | 49.8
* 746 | 53.1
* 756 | 48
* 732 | 51.9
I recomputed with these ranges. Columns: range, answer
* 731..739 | 53.1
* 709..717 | 43.8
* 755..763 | 47.1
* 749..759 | 47.9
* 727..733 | 50.3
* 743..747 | 53.8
